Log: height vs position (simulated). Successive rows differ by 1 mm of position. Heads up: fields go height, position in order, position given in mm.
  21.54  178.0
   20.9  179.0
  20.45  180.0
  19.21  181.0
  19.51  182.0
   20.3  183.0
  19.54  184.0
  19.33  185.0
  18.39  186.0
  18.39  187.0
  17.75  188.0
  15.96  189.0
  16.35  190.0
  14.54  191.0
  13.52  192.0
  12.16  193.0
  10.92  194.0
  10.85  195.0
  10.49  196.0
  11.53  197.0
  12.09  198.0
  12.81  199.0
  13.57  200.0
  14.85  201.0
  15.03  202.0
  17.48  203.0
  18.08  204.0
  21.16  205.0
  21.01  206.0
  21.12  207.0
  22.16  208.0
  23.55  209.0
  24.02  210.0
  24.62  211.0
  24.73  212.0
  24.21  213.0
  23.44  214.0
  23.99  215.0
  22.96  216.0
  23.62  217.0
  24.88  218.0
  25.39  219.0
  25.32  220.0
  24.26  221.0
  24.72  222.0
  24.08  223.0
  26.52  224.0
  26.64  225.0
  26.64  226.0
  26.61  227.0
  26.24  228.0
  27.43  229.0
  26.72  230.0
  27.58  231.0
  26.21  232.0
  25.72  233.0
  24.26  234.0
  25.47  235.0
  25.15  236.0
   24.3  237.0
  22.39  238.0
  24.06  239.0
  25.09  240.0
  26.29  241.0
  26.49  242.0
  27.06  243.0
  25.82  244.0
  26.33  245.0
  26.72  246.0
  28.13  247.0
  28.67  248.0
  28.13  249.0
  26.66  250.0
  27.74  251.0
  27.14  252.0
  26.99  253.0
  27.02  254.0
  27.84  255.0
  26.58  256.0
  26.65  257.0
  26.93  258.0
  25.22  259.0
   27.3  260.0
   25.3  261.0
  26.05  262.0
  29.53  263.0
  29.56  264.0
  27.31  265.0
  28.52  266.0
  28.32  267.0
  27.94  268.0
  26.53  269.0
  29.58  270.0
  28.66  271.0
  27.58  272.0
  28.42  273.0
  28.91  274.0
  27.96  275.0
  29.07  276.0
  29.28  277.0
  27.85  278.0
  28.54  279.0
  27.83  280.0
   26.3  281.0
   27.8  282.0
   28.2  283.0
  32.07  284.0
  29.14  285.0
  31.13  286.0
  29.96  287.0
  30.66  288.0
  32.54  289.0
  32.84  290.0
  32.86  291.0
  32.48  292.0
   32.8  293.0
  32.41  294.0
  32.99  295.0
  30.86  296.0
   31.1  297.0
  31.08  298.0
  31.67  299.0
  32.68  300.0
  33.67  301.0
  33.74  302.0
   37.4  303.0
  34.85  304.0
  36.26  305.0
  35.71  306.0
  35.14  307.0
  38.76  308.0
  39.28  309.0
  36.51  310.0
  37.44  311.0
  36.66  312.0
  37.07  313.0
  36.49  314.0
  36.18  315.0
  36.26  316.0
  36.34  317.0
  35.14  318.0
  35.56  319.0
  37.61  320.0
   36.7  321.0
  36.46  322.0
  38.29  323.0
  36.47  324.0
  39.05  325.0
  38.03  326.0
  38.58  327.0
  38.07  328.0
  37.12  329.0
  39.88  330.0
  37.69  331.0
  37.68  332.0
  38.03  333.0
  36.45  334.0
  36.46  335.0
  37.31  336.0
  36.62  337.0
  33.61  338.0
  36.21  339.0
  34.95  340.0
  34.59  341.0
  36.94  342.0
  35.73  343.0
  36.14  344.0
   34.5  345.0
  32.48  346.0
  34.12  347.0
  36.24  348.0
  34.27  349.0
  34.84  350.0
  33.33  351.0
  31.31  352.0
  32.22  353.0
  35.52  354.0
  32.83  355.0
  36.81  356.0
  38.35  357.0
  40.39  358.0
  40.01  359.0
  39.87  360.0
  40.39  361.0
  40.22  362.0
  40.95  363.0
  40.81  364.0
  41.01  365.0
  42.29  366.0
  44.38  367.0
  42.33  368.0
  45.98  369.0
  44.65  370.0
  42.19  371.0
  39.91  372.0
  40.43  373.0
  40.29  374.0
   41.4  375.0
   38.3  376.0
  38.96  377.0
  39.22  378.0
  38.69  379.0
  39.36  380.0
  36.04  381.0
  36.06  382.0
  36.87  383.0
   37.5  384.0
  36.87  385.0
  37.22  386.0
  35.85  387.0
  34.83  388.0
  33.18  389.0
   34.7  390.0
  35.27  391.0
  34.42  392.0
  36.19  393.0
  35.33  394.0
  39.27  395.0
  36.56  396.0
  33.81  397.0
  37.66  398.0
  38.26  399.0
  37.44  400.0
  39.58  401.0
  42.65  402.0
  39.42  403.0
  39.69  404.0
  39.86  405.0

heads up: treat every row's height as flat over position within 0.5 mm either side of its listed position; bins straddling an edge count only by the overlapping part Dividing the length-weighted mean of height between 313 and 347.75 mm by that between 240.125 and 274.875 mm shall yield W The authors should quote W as 1.33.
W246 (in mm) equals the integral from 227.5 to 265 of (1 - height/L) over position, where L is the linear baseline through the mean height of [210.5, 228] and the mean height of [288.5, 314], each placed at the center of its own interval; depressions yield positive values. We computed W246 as 1.98 mm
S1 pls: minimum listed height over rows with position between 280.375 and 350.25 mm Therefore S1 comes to 26.3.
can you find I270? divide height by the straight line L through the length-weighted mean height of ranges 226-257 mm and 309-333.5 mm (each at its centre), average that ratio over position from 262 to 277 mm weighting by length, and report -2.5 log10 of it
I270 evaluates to 0.07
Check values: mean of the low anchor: 26.4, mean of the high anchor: 37.3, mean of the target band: 28.4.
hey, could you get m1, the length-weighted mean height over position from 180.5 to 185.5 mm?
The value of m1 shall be 19.6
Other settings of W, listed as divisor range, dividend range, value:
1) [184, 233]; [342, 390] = 1.85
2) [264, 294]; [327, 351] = 1.23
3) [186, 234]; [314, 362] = 1.76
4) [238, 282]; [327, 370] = 1.37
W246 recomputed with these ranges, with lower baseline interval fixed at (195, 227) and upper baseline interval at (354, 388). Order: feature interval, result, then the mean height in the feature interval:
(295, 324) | -2.8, 35.5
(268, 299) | -0.5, 29.9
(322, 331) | -1.0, 38.1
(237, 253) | -0.9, 26.4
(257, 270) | -0.2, 27.4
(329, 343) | -0.5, 36.6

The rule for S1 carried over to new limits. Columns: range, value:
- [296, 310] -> 30.86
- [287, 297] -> 29.96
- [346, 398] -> 31.31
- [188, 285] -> 10.49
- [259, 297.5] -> 25.22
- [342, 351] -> 32.48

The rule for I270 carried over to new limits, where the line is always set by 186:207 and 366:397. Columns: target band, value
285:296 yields -0.18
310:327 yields -0.21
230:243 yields -0.25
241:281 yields -0.19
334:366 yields -0.06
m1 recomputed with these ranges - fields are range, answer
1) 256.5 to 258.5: 26.8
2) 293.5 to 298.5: 31.7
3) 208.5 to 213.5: 24.2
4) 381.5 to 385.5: 36.8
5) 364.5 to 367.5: 42.6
